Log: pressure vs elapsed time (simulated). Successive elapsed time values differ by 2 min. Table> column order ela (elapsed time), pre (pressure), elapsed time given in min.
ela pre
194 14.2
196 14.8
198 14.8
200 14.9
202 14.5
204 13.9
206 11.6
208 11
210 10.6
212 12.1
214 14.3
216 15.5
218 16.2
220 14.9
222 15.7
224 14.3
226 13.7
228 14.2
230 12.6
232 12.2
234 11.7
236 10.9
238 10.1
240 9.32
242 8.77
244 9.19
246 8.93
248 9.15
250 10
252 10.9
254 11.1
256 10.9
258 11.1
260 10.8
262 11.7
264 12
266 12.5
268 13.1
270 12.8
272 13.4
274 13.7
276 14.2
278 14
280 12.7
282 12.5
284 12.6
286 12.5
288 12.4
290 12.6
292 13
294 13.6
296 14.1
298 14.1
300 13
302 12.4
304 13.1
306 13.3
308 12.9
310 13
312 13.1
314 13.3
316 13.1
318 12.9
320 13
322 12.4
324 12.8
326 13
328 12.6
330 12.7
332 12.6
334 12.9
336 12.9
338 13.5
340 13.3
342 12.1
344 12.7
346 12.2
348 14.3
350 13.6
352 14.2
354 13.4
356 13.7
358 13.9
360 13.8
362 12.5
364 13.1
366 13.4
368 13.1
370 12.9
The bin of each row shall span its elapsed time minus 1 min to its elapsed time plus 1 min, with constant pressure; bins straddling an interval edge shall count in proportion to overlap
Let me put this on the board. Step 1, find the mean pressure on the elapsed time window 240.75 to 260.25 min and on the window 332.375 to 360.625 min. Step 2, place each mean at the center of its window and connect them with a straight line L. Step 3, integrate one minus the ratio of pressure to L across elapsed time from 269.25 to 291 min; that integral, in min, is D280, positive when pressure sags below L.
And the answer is -3.9 min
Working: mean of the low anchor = 10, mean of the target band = 13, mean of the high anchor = 13.3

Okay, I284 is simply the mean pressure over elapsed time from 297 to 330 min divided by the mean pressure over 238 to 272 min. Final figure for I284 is 1.2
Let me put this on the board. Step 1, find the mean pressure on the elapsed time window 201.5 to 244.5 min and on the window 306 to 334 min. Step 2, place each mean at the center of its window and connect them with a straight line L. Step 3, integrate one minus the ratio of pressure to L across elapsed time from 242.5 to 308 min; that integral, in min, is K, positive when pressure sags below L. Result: 2.9 min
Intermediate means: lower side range 12.6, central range 12.2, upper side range 12.9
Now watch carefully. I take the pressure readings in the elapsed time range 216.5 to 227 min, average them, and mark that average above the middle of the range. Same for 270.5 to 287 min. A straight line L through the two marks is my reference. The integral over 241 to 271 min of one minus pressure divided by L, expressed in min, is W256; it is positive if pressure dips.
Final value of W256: 6.5 min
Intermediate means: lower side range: 15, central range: 10.9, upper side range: 13.2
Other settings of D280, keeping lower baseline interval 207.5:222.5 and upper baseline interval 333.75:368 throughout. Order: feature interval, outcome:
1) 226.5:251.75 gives 5.6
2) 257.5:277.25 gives 1.5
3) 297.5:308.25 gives 0.3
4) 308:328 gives 0.7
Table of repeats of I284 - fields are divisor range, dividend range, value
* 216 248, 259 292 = 1.04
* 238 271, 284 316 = 1.22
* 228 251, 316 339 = 1.23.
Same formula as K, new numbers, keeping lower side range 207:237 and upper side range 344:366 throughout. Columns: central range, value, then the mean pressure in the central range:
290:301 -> -0.07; 13.5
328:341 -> 0.45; 13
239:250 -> 3.45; 9.16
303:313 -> 0.23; 13.1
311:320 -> 0.21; 13.1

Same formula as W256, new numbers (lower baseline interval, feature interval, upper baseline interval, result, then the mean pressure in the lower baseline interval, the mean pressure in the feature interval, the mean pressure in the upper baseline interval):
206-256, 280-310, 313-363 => -0.9 min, 11.9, 13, 13.1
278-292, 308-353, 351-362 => 1.1 min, 12.7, 13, 13.7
